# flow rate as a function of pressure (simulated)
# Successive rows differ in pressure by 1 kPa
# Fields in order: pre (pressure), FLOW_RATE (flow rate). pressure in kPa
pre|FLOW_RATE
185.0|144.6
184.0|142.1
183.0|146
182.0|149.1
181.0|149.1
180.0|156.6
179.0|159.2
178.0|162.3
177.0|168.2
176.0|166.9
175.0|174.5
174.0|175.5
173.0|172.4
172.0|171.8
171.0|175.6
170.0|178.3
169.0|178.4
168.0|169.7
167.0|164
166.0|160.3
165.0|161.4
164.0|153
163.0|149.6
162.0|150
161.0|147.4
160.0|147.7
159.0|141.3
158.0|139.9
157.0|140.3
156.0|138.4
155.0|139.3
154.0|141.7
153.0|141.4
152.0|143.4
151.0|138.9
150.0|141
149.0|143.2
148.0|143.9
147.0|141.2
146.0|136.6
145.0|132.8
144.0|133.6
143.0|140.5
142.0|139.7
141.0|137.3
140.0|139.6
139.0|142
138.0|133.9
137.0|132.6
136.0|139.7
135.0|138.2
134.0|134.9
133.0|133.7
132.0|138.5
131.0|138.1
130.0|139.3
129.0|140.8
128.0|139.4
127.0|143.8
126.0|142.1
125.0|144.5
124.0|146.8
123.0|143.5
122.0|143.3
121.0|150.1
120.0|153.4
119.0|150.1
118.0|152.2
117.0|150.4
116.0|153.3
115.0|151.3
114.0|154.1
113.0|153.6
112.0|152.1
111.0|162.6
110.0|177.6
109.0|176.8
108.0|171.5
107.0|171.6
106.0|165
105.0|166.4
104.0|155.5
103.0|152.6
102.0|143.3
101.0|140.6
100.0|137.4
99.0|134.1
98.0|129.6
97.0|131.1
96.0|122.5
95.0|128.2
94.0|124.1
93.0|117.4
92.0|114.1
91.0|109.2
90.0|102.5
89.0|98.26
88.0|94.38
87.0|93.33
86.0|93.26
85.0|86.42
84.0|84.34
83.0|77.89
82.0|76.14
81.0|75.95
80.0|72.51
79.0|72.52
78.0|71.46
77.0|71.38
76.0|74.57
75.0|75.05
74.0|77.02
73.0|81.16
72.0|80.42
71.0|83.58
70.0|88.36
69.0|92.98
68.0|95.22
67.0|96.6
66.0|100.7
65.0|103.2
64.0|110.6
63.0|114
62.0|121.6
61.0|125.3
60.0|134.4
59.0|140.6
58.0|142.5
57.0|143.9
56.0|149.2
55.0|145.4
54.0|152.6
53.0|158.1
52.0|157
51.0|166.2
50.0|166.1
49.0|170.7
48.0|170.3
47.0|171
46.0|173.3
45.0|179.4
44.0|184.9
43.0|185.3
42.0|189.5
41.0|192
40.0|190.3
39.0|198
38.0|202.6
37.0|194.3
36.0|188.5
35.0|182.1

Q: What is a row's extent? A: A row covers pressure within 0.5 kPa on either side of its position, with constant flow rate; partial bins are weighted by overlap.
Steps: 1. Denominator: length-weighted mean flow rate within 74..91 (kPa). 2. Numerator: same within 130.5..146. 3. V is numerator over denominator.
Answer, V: 1.65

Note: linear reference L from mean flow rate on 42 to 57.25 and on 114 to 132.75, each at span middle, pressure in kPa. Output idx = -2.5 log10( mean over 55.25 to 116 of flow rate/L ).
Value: 0.30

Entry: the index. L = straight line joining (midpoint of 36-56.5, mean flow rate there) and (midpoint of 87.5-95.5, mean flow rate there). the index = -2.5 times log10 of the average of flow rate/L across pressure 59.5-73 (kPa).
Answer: 0.39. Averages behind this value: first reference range 175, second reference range 111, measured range 103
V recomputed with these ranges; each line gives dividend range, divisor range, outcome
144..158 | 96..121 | 0.92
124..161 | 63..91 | 1.60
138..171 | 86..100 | 1.27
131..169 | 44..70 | 1.03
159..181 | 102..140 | 1.09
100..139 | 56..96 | 1.50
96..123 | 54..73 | 1.32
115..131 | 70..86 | 1.87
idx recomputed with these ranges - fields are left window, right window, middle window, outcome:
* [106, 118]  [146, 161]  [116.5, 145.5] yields 0.08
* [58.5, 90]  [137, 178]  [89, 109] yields -0.24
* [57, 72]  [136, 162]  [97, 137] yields -0.16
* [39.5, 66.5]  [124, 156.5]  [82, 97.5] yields 0.38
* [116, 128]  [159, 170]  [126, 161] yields 0.10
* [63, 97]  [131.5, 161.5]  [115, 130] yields -0.19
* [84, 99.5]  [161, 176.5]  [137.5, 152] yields 0.07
